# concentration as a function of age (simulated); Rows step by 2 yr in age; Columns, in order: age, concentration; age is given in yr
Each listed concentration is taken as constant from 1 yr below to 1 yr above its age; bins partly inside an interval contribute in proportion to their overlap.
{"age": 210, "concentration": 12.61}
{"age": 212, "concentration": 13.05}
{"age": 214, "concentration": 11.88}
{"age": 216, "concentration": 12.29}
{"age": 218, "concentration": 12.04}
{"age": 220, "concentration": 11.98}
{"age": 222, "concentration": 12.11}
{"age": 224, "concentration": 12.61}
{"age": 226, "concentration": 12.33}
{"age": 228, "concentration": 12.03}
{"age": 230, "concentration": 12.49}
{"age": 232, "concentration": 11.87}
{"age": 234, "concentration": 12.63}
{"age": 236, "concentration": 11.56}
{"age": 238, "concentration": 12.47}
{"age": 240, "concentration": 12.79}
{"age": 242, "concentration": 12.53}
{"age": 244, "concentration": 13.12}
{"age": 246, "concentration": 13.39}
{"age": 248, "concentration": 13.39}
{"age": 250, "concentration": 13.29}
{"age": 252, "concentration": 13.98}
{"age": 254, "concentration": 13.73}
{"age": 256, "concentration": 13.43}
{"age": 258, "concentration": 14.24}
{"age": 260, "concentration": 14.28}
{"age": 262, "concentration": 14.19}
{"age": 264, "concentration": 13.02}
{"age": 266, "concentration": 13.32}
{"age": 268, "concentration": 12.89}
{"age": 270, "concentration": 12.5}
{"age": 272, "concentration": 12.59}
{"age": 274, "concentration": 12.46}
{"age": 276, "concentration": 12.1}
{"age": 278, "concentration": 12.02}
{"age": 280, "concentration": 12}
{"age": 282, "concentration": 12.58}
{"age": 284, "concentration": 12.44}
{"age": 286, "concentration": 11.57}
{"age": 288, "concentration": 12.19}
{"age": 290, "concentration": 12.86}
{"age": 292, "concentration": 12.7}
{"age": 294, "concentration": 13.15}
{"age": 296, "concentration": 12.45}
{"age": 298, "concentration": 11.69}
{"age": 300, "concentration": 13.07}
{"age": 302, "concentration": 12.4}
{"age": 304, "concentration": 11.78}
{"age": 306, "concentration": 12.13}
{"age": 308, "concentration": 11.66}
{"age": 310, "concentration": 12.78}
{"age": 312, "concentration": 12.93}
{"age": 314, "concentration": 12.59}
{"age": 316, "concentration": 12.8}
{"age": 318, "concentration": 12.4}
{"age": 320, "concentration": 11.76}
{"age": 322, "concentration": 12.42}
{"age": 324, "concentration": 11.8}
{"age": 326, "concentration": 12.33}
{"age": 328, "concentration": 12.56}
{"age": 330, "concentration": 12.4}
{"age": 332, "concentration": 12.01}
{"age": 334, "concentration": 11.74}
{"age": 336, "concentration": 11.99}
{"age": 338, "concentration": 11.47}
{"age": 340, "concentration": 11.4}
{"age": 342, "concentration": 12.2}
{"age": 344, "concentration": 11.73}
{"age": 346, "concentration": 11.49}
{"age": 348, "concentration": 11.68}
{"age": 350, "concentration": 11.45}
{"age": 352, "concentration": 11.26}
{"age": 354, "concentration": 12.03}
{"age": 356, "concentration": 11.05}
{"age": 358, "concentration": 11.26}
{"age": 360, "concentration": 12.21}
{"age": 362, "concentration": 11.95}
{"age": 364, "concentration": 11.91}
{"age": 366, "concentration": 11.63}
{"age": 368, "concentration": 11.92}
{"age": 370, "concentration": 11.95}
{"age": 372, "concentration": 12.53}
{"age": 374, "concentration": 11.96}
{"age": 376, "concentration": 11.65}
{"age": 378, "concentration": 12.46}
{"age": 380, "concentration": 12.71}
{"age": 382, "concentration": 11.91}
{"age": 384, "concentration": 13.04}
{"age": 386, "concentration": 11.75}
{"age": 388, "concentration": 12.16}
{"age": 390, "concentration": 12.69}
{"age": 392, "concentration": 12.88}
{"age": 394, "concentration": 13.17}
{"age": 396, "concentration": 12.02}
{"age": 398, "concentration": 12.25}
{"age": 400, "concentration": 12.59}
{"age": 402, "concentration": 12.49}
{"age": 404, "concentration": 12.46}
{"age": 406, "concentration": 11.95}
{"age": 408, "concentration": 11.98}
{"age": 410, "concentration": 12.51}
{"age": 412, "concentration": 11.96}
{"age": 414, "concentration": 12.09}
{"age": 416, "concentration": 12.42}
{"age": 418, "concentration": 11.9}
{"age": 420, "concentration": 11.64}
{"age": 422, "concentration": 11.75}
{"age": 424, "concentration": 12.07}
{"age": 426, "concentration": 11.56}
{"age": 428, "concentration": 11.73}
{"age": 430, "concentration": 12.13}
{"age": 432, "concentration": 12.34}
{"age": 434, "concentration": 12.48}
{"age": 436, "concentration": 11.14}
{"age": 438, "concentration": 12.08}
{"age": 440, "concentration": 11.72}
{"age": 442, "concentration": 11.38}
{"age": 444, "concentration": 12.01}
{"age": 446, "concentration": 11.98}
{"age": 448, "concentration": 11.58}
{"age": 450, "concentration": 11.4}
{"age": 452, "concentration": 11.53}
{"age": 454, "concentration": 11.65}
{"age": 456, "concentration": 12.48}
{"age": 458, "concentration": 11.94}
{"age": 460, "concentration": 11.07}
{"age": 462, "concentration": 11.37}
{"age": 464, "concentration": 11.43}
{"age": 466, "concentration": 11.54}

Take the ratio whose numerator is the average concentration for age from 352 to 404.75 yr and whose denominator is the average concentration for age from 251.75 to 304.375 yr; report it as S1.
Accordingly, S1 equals 1.0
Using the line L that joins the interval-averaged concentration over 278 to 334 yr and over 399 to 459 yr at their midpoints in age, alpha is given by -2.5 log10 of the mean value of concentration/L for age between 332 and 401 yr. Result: 0.01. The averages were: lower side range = 12.3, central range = 12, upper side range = 12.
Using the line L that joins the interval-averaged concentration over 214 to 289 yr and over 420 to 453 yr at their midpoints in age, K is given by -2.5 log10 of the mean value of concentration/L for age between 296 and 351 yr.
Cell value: 0.02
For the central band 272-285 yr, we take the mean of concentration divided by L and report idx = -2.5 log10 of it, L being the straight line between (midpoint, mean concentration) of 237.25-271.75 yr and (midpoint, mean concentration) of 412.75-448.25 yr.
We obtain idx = 0.07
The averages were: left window 13.3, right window 11.9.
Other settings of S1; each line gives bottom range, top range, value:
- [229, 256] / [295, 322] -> 0.96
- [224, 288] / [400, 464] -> 0.93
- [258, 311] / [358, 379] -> 0.95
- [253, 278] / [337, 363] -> 0.88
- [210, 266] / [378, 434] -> 0.95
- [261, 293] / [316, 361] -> 0.94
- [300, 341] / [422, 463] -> 0.97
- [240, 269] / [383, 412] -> 0.92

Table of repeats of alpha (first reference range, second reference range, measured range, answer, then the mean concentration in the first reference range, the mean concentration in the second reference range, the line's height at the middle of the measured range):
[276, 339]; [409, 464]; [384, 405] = -0.04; 12.3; 11.8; 12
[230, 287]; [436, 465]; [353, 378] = 0.03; 12.9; 11.7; 12.2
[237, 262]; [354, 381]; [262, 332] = 0.03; 13.4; 11.9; 12.8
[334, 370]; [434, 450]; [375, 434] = -0.05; 11.7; 11.7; 11.7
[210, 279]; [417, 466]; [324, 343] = 0.03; 12.8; 11.8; 12.3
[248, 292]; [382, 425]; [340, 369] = 0.07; 12.9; 12.3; 12.5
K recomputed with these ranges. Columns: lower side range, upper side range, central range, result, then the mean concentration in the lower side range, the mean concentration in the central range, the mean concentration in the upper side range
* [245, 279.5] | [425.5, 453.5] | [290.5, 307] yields 0.04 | 13.2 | 12.4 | 11.8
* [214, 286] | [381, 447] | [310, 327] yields 0.01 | 12.7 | 12.4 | 12.1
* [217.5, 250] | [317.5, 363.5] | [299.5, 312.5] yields -0.03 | 12.5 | 12.3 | 11.8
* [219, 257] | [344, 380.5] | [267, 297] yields 0.00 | 12.7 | 12.4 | 11.8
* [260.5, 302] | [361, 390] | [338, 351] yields 0.06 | 12.6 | 11.6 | 12.1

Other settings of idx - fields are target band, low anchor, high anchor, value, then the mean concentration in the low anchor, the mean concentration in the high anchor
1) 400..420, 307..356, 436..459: -0.03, 12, 11.8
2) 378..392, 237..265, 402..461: -0.01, 13.4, 11.9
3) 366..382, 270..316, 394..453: 0.00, 12.4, 12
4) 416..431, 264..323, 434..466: -0.01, 12.4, 11.7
